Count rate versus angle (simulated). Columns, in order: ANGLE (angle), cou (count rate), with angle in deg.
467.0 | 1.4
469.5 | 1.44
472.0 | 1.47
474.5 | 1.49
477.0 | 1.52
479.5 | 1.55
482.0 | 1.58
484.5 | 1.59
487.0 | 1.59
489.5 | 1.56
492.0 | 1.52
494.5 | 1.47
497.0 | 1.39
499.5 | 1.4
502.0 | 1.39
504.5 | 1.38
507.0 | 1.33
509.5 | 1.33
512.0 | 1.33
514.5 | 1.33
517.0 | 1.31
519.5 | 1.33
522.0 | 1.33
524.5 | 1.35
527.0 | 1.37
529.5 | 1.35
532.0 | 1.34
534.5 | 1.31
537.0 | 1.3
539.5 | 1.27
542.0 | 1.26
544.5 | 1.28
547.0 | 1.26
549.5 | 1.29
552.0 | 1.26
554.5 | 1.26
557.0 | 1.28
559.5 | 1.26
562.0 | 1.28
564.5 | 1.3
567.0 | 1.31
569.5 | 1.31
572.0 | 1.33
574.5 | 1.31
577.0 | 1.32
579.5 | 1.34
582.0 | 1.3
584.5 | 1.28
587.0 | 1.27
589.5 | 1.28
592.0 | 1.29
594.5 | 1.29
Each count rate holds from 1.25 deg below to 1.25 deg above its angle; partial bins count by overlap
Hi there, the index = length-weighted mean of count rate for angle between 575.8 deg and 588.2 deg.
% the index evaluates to 1.3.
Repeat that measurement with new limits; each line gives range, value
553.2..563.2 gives 1.27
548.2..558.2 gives 1.27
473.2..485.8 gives 1.55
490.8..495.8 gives 1.49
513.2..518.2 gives 1.32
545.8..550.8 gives 1.28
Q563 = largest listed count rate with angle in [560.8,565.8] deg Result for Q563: 1.3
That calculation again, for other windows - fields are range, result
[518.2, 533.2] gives 1.37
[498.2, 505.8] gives 1.4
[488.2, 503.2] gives 1.56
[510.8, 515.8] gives 1.33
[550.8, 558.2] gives 1.28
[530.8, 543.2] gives 1.34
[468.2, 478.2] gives 1.52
